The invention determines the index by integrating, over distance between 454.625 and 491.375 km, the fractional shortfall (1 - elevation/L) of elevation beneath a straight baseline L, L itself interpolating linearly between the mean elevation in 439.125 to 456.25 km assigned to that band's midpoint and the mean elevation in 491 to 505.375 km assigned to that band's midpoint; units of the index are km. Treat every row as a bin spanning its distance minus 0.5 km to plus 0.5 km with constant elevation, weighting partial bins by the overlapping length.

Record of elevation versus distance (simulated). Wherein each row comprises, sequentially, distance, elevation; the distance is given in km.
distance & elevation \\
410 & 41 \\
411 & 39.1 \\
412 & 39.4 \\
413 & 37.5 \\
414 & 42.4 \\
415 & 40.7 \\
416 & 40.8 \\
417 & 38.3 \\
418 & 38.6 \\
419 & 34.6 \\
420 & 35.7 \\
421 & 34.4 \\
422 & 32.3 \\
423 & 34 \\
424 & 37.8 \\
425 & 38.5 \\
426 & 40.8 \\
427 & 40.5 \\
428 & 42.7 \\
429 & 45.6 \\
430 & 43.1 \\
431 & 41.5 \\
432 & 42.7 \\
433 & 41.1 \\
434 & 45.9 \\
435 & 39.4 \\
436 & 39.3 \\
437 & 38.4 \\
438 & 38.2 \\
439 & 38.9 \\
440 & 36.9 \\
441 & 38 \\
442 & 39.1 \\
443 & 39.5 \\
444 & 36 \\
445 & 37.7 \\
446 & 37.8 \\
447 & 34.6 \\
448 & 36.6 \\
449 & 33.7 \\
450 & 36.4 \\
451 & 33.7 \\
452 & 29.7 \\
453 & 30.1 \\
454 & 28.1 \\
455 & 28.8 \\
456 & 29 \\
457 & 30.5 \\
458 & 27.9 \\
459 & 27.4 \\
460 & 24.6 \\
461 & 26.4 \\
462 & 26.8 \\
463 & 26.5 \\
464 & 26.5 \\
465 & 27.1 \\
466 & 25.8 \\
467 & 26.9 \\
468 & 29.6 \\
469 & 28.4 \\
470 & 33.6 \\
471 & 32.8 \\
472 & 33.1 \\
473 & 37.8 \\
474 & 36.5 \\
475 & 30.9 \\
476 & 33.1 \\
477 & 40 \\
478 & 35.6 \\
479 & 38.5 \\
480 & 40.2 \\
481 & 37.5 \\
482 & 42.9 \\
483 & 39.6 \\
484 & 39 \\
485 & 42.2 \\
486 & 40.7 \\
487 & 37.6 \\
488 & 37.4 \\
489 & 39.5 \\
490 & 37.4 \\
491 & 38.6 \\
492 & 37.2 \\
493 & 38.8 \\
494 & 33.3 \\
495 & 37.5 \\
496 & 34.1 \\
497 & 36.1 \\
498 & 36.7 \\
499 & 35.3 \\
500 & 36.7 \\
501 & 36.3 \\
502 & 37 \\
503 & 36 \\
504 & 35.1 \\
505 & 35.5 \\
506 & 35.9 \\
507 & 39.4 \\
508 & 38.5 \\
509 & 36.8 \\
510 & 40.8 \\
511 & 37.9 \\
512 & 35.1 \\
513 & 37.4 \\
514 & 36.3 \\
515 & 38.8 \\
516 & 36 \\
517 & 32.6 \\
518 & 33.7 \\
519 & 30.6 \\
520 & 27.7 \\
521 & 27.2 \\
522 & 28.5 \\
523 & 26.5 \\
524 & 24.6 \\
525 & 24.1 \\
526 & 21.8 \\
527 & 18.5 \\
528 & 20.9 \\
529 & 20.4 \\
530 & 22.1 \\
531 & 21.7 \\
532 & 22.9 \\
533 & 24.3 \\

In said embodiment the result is 2.1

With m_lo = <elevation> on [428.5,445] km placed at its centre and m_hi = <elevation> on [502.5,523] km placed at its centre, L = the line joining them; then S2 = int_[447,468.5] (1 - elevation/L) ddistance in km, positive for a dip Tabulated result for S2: 5.2 km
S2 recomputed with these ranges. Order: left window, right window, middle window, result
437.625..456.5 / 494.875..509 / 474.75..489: -1.0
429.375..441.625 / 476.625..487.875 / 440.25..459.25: 3.1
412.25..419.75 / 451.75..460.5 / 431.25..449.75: -3.4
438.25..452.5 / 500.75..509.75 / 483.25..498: -0.4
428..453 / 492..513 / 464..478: 2.1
